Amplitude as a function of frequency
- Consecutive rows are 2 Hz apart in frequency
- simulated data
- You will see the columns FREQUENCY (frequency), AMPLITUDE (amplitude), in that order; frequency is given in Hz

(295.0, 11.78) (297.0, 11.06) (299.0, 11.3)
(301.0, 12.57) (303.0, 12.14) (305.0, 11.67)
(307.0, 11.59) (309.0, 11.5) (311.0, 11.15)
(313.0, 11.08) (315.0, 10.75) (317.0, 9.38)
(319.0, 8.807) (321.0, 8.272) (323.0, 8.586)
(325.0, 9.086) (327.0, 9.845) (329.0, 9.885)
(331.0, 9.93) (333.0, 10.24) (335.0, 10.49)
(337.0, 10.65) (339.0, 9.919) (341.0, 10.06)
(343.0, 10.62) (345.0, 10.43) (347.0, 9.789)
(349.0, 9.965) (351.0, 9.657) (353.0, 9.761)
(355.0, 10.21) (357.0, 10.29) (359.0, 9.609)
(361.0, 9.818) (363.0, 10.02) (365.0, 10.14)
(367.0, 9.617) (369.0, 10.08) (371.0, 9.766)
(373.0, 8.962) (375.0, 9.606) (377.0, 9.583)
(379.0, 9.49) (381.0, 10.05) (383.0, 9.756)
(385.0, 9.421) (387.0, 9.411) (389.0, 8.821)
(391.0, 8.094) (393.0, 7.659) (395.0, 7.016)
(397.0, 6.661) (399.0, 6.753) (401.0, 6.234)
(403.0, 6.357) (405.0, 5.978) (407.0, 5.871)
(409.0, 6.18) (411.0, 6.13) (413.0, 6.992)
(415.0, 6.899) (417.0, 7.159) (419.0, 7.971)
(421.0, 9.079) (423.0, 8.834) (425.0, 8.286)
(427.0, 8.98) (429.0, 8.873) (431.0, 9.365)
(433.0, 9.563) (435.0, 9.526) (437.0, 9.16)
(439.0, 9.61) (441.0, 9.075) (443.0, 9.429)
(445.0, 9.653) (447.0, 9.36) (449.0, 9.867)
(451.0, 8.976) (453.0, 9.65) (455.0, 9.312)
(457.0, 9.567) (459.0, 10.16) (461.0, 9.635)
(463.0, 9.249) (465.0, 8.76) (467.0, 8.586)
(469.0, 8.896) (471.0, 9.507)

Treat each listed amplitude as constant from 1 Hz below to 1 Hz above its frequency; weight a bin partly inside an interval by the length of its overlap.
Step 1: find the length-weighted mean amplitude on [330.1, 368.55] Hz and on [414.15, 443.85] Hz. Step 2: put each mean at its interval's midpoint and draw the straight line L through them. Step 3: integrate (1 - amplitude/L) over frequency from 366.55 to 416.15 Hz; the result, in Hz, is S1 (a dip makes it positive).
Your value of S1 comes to 7.3 Hz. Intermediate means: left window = 10.1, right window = 8.79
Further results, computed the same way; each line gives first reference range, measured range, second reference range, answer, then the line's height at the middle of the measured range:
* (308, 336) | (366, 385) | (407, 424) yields -2.7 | 8.43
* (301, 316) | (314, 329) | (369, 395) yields 2.4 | 11.1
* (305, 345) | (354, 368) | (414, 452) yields -0.3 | 9.74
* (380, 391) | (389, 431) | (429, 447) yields 8.9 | 9.38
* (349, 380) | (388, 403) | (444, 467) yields 3.7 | 9.66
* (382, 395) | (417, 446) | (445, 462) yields 0.8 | 9.28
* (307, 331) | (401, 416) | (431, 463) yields 5.1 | 9.62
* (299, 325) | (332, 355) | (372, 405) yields -1.2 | 9.65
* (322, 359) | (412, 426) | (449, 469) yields 2.4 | 9.54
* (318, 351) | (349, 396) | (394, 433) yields -4.3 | 8.64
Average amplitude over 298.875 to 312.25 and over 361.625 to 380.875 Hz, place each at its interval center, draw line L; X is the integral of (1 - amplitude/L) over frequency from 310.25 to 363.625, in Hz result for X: 4.0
